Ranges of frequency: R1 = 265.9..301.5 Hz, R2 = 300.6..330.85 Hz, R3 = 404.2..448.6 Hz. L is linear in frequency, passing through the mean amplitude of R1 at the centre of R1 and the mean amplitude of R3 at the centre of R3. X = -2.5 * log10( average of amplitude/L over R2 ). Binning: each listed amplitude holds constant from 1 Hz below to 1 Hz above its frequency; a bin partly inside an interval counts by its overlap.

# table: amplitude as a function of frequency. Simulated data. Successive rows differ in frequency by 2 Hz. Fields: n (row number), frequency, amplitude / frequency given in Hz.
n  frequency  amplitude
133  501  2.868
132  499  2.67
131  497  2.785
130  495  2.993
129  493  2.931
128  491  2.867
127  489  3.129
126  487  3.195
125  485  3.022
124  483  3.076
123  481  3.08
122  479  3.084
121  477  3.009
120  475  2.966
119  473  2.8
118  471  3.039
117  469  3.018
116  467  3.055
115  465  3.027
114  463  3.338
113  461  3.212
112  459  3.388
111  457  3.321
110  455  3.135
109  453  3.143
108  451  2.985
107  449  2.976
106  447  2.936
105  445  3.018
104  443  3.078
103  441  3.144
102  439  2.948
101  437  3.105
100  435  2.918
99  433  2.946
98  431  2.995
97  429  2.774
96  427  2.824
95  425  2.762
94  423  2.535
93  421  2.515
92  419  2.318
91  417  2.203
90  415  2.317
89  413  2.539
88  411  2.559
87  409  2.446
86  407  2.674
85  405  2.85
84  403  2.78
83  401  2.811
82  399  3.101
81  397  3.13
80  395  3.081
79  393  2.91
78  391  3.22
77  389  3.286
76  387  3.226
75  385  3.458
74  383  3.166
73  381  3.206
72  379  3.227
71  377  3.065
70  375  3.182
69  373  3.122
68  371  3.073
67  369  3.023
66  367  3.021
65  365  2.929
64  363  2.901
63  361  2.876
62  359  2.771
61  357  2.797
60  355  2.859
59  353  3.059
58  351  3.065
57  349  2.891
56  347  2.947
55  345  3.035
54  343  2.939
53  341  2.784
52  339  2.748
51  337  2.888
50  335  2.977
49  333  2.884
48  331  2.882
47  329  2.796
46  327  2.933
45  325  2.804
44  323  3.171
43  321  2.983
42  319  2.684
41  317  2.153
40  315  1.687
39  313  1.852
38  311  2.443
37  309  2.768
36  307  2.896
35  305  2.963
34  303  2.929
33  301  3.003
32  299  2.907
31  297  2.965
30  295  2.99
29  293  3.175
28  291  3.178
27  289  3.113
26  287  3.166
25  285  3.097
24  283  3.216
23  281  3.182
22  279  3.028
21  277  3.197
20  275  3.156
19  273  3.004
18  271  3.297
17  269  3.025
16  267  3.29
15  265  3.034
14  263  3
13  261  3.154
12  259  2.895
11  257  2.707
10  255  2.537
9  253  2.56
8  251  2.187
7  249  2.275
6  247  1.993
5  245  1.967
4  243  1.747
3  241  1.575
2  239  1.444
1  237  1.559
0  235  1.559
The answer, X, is 0.14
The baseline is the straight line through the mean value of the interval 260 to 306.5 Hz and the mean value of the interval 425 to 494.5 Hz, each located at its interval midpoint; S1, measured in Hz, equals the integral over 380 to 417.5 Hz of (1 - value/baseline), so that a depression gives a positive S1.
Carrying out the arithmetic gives 1.9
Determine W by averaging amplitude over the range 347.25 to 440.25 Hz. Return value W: 2.9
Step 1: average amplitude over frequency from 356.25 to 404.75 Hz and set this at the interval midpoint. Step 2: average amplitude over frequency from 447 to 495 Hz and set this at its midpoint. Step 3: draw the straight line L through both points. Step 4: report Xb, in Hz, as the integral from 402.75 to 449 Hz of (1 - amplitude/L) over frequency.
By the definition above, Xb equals 4.7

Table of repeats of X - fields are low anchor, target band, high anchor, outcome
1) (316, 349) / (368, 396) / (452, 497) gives -0.08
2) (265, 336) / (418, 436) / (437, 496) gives 0.11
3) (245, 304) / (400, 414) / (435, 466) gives 0.15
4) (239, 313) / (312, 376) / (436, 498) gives 0.02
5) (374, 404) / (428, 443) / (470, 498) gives 0.03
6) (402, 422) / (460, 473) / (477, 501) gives -0.09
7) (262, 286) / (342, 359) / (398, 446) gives 0.00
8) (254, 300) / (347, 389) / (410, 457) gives -0.05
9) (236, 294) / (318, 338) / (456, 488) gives -0.03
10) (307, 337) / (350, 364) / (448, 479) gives -0.05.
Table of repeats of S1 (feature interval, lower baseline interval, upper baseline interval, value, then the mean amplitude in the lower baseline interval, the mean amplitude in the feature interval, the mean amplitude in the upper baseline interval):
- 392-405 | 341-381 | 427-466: 0.27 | 2.99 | 2.96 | 3.07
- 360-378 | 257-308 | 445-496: 0.27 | 3.07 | 3.02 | 3.07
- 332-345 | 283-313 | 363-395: 0.66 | 2.94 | 2.88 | 3.13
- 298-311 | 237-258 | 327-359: -1.57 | 2.07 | 2.88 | 2.9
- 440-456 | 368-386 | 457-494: 0.26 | 3.17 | 3.05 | 3.08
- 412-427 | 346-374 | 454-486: 2.73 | 2.95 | 2.48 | 3.1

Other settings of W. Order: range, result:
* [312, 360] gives 2.77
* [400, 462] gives 2.84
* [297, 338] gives 2.74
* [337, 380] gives 2.97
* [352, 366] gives 2.88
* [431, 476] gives 3.07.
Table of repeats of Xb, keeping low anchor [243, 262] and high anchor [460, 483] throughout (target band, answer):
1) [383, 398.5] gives -1.9 Hz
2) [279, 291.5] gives -3.1 Hz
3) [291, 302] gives -2.0 Hz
